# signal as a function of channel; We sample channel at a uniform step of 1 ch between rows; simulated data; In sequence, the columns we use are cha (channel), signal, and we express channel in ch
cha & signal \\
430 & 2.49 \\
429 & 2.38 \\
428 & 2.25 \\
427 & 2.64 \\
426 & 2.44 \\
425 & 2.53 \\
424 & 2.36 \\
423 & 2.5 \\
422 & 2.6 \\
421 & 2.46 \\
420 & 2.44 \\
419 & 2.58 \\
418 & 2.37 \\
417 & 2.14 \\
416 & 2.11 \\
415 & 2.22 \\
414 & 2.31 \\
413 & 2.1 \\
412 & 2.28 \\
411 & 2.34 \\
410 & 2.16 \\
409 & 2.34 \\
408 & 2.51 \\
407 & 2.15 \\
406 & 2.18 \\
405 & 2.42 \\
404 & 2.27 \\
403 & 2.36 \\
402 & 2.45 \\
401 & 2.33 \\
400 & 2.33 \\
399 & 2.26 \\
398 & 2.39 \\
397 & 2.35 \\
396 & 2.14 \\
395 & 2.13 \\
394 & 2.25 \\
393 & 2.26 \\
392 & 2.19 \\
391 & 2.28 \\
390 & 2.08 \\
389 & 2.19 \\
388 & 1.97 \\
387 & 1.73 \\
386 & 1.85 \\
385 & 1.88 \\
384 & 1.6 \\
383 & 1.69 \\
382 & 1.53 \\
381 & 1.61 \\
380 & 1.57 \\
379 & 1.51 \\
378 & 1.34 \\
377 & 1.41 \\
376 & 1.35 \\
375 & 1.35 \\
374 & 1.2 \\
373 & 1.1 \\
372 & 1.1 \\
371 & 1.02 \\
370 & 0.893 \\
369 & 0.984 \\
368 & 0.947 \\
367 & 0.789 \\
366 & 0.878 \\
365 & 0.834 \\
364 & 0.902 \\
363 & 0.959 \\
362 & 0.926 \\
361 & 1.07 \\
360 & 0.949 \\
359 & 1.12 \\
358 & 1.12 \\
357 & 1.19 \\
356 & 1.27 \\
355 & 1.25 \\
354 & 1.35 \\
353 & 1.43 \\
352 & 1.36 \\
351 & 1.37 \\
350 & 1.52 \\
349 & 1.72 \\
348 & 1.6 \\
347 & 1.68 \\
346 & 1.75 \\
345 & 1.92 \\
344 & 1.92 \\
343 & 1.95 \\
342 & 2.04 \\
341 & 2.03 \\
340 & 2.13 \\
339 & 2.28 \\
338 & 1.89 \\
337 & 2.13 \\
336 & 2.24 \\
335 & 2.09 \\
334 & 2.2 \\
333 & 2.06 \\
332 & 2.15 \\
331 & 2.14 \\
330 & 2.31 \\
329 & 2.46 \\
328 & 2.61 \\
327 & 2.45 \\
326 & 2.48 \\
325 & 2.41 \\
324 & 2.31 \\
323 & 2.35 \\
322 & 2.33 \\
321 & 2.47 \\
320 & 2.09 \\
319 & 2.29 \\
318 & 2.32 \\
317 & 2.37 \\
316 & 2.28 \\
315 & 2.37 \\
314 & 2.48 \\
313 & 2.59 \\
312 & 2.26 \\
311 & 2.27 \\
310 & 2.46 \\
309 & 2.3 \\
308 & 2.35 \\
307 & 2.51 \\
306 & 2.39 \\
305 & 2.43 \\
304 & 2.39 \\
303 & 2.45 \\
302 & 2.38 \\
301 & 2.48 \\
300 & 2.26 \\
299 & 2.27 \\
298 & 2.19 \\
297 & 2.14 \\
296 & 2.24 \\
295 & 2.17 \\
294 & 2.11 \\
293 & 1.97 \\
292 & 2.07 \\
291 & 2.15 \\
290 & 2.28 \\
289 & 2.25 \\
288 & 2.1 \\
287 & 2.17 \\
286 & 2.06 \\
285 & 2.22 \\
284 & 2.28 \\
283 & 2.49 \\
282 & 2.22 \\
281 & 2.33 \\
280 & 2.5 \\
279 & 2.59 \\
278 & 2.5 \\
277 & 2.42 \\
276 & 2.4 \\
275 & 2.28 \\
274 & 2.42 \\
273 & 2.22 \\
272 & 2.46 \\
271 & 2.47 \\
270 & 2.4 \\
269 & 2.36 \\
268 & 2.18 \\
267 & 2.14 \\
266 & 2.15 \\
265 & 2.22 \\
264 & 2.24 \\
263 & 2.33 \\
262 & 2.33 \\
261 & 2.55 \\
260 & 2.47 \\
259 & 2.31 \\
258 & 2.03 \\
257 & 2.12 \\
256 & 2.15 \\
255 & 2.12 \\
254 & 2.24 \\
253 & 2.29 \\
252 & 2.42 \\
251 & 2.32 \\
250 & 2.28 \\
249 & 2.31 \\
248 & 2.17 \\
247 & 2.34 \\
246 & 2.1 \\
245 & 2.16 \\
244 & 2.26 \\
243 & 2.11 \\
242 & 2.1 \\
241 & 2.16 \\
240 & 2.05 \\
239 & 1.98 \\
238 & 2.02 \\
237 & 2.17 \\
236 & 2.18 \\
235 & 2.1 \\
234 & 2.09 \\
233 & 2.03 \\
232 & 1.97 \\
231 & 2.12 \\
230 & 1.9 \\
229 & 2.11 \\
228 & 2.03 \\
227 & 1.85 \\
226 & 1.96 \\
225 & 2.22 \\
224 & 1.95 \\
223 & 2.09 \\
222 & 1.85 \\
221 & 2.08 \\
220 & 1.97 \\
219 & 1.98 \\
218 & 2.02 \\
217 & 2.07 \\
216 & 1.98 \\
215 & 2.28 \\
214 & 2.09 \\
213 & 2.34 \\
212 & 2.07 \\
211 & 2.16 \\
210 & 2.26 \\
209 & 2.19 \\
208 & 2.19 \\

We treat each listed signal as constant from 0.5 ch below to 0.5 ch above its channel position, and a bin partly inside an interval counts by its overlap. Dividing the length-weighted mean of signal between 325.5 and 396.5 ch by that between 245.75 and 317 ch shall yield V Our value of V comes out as 0.72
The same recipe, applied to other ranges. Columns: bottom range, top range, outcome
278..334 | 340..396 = 0.65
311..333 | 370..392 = 0.68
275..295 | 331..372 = 0.66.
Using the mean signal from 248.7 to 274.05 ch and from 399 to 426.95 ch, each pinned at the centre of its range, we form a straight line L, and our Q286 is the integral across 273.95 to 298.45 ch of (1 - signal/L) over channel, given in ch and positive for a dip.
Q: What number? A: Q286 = 0.4 ch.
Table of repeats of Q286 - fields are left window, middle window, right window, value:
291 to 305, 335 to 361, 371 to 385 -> 1.41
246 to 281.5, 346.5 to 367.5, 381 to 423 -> 9.69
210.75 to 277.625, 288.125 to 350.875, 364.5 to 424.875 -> -4.83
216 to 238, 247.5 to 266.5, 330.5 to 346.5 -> -2.10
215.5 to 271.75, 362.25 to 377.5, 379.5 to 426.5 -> 7.96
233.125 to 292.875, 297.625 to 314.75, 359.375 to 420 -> -2.36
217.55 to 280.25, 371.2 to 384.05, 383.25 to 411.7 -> 4.65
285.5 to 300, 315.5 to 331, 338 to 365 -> -4.74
